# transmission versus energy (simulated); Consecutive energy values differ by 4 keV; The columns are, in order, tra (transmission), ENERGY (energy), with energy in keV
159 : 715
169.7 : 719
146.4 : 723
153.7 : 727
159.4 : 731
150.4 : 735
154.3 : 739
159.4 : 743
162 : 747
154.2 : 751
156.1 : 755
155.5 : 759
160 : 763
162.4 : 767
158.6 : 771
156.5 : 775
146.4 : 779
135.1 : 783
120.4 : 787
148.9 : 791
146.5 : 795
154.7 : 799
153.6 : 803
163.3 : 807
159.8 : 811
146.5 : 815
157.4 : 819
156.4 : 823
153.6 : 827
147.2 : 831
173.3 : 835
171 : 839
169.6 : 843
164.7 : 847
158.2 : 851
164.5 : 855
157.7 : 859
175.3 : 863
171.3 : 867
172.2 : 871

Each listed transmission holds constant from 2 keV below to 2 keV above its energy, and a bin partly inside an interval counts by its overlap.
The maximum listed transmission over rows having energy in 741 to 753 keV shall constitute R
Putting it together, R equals 162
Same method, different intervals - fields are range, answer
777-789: 146.4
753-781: 162.4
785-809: 163.3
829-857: 173.3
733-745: 159.4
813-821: 157.4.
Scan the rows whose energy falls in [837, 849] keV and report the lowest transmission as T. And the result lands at 164.7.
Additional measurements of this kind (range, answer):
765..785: 135.1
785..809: 120.4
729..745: 150.4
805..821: 146.5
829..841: 147.2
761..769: 160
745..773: 154.2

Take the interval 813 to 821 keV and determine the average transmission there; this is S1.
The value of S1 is 152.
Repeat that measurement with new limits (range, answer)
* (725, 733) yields 157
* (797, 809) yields 157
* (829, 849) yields 165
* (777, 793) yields 138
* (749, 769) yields 158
